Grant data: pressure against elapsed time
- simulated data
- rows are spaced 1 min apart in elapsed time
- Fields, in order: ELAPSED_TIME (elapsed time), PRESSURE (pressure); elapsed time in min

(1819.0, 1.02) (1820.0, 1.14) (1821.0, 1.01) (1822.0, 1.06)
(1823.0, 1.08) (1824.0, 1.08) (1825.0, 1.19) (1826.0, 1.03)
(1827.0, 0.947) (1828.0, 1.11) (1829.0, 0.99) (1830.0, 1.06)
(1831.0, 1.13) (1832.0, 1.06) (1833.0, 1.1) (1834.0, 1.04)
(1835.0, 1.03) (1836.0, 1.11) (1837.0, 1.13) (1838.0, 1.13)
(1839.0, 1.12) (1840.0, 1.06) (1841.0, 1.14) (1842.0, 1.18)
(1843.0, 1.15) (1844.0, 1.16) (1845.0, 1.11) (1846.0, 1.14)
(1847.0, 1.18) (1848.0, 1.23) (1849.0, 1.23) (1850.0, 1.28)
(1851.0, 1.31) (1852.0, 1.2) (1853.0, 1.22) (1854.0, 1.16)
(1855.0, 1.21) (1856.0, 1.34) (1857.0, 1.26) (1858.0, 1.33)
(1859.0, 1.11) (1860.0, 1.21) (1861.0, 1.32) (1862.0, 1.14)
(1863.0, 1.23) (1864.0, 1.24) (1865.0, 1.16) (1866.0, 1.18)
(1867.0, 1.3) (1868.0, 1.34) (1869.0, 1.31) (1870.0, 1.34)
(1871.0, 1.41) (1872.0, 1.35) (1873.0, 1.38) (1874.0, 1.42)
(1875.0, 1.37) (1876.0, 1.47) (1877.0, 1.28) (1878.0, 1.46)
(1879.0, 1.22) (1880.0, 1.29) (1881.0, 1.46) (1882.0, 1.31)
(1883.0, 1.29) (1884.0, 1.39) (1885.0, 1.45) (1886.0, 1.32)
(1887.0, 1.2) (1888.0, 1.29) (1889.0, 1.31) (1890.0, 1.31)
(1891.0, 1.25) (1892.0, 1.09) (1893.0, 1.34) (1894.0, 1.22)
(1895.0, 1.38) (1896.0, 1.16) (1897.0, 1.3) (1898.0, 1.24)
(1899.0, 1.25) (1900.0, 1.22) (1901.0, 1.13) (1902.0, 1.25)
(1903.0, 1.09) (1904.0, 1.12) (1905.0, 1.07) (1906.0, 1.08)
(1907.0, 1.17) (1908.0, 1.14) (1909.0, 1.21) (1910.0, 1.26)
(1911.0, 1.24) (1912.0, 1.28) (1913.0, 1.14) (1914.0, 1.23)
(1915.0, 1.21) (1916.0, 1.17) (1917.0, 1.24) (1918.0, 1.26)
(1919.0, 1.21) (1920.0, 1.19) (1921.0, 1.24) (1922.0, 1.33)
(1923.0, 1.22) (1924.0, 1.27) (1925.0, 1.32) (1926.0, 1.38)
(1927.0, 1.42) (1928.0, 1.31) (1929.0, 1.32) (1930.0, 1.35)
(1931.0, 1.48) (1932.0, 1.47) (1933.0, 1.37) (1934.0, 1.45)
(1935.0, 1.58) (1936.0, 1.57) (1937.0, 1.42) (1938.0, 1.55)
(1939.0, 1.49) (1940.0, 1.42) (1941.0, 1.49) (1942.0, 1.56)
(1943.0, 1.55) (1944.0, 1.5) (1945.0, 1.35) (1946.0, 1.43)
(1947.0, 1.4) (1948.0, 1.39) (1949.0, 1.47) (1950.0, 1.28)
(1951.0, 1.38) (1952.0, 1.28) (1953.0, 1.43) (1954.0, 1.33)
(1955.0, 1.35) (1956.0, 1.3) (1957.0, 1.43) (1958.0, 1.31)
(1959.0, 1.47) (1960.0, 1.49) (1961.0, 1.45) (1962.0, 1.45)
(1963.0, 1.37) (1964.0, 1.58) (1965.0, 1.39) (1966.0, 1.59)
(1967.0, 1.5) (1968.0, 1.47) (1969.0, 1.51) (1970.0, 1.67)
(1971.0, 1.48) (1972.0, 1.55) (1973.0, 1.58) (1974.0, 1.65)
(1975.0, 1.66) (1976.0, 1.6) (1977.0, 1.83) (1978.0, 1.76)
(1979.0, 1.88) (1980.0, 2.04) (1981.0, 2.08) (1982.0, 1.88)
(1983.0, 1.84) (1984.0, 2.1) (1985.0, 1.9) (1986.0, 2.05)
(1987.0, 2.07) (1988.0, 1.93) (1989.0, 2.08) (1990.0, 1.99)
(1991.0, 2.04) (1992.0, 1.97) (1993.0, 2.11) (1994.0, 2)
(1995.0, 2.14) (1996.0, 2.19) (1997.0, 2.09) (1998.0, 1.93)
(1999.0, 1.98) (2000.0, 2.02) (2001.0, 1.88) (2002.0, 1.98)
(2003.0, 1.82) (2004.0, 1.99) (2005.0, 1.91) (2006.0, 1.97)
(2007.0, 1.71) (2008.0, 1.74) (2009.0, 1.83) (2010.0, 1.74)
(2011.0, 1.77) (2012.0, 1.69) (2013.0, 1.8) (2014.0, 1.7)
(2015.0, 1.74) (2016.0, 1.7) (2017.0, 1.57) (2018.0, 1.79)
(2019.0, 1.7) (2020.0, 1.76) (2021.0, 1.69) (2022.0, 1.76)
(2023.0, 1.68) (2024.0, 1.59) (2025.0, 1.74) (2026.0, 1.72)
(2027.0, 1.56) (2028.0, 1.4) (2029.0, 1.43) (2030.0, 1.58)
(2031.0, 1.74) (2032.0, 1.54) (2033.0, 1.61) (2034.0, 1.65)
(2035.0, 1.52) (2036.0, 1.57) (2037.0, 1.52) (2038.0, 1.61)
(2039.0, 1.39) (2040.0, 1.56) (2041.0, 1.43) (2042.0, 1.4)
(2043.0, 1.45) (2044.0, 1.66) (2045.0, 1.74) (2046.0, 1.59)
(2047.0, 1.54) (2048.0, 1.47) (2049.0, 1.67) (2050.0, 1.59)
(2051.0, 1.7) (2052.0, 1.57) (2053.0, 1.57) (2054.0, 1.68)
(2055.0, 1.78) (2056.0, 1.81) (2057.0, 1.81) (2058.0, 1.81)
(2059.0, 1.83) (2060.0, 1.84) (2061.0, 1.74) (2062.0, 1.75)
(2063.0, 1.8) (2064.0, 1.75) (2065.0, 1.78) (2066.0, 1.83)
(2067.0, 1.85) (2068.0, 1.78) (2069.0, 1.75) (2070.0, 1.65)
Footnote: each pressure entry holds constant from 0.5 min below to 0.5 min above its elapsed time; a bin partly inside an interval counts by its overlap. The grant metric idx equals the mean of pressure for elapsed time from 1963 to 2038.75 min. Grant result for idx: 1.77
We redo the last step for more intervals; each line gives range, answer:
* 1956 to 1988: 1.66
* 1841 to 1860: 1.21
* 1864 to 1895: 1.32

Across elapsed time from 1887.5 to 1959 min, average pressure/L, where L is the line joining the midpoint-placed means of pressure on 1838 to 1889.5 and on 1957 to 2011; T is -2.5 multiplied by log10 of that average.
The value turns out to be 0.162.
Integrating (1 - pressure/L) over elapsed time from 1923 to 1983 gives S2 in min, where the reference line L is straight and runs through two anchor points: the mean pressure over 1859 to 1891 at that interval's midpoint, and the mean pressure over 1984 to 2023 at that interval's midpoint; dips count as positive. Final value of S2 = 6.0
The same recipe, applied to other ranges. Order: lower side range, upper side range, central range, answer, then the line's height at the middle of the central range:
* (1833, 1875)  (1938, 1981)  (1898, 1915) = 2.2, 1.36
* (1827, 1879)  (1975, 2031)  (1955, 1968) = 1.8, 1.67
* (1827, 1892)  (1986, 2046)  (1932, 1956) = 1.3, 1.52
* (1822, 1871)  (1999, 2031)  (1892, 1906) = 1.5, 1.35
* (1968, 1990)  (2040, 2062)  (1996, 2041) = 0.1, 1.72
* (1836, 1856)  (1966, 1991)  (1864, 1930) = 6.5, 1.42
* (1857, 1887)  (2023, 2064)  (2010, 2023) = -1.2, 1.58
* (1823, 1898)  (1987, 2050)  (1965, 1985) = -1.4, 1.6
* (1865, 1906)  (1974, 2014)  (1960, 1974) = 2.0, 1.76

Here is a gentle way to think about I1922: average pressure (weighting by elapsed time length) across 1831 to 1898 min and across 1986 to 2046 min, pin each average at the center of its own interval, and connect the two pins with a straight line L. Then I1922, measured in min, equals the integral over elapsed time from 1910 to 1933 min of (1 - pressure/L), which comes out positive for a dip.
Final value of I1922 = 2.4 min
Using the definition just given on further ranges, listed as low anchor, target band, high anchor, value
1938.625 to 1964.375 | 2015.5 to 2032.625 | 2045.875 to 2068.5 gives -0.2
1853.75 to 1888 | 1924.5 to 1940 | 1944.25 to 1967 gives -0.6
